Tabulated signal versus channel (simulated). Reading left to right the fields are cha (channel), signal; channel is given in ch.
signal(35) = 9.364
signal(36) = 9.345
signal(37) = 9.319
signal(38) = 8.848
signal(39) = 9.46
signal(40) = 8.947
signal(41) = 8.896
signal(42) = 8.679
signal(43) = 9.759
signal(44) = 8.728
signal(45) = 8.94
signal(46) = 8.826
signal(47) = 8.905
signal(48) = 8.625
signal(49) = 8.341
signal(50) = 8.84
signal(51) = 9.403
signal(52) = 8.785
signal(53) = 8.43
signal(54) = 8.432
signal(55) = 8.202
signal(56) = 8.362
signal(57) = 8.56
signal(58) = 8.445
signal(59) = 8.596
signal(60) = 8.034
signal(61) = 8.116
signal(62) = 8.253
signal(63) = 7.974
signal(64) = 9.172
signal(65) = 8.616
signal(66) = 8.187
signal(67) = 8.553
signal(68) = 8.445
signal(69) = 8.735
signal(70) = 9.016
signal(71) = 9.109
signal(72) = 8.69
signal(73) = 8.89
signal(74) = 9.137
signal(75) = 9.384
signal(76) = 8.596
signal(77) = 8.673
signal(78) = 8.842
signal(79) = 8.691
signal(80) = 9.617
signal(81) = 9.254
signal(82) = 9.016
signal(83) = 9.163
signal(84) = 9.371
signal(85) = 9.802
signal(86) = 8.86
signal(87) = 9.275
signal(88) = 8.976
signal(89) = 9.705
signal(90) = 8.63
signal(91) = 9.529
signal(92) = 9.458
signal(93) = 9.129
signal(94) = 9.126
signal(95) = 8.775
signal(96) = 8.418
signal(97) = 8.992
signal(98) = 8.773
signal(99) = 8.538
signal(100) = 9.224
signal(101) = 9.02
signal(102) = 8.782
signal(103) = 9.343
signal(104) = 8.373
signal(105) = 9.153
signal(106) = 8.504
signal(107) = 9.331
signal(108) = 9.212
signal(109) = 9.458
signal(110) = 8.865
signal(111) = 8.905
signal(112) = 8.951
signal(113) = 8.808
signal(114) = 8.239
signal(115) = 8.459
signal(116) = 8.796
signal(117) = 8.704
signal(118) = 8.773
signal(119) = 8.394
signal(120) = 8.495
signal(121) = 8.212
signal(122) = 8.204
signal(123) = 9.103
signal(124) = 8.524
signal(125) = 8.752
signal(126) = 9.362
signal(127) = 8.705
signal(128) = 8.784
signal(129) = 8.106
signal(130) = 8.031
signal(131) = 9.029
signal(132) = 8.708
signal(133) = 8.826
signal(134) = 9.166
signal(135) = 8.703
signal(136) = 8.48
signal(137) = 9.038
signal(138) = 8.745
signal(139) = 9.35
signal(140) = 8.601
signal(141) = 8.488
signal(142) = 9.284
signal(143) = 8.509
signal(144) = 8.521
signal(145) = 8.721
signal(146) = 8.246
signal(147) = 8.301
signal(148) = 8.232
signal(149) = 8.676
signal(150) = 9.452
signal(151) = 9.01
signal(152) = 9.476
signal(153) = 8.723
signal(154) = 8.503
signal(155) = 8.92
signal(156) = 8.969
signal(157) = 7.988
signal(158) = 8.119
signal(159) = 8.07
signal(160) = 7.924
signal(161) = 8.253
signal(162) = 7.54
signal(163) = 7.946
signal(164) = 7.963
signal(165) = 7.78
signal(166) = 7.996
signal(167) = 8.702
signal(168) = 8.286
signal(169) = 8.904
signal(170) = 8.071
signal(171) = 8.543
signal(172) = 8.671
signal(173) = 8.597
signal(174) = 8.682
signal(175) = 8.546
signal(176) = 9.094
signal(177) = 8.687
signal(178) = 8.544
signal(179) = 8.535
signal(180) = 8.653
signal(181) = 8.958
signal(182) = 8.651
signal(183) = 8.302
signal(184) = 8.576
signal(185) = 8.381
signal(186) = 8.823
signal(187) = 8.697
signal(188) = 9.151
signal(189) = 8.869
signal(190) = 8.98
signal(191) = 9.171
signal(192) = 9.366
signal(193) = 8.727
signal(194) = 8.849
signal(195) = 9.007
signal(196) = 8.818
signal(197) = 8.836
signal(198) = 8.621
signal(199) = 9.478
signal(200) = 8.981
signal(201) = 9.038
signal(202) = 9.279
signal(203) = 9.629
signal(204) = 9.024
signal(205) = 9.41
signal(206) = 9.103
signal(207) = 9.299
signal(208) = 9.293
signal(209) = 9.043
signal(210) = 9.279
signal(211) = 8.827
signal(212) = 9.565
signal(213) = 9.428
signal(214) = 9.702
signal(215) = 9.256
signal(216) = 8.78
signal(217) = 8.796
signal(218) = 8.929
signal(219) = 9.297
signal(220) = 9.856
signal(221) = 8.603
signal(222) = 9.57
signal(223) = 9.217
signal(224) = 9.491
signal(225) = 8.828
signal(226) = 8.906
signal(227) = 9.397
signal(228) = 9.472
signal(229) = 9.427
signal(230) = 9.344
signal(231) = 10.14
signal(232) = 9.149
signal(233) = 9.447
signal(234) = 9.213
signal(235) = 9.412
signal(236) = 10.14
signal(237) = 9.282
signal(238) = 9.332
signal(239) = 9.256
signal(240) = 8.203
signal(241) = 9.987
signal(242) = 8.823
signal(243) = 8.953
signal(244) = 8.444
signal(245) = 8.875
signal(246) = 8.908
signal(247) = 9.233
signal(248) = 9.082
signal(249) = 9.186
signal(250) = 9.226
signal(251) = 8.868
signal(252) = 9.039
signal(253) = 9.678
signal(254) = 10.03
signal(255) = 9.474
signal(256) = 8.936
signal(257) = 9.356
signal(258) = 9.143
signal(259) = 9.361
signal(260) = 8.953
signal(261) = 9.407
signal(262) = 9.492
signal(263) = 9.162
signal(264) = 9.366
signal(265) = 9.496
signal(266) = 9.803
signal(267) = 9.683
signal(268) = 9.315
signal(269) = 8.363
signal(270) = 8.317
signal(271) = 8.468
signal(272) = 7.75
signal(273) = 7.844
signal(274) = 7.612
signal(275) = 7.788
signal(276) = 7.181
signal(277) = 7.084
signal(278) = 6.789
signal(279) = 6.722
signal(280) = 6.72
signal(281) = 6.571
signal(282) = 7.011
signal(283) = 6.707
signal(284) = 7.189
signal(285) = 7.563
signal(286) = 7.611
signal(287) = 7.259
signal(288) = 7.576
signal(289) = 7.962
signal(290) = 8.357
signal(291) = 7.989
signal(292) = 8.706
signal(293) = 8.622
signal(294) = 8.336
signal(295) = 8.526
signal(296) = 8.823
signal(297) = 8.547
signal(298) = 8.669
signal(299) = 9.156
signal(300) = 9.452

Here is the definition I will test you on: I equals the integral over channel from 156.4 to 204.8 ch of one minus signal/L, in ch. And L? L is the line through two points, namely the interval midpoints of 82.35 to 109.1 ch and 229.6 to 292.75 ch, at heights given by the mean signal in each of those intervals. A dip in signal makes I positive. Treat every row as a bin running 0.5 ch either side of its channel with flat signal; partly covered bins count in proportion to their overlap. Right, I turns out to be 1.1 ch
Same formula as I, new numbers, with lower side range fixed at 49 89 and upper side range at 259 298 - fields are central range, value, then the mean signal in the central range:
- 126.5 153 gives -0.5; 8.74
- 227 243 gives -2.1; 9.36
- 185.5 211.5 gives -2.1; 9.06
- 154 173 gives 0.5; 8.27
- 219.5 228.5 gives -1.0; 9.26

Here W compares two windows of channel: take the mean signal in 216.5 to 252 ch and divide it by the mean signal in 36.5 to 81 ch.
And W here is 1.1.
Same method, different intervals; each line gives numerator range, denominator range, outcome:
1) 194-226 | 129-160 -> 1.06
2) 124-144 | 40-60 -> 1.01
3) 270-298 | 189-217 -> 0.84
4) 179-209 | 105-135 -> 1.02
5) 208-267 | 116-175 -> 1.08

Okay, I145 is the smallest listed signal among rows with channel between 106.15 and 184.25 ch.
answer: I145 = 7.54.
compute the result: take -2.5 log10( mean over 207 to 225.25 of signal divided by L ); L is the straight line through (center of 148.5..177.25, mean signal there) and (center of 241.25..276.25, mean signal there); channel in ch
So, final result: -0.06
